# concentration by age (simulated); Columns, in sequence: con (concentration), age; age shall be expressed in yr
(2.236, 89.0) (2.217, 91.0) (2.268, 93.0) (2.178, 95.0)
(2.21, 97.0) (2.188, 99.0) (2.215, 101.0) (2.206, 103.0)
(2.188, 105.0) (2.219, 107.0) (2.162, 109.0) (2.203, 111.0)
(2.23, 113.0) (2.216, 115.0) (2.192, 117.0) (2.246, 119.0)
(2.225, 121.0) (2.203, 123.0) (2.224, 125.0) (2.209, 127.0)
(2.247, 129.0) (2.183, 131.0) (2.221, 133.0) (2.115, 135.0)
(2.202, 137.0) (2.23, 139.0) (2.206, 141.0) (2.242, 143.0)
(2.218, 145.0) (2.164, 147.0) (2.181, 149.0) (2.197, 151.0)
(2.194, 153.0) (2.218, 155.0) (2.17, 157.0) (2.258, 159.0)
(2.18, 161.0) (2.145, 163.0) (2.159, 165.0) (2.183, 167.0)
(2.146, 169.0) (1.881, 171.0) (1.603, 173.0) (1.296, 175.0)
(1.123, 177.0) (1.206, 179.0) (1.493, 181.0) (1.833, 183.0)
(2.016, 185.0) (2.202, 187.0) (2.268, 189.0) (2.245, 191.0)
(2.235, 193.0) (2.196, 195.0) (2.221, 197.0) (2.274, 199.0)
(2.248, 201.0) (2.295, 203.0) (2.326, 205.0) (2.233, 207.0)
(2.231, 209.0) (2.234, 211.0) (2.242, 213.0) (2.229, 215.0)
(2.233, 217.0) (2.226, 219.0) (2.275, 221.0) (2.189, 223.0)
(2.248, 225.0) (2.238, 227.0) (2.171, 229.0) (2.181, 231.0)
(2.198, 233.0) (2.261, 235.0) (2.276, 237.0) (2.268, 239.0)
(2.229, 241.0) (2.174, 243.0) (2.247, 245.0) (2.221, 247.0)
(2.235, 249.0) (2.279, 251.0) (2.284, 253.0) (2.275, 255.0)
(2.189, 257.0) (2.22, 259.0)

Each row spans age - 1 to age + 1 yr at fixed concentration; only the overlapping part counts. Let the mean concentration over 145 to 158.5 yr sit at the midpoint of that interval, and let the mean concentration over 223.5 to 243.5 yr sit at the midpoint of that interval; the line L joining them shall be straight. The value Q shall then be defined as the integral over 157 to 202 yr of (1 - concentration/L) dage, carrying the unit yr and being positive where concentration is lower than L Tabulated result 4.6 yr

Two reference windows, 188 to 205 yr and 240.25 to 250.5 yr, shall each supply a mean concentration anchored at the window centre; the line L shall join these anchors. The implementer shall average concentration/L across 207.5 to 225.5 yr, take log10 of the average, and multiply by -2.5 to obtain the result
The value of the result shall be 0.00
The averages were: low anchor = 2.25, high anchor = 2.22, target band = 2.23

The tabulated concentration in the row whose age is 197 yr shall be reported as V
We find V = 2.221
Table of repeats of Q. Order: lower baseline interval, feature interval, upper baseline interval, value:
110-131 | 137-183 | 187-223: 5.0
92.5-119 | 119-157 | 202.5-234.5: 0.2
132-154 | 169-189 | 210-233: 4.7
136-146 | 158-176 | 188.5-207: 2.0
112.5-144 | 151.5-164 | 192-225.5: 0.2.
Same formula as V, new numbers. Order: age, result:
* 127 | 2.209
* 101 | 2.215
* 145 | 2.218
